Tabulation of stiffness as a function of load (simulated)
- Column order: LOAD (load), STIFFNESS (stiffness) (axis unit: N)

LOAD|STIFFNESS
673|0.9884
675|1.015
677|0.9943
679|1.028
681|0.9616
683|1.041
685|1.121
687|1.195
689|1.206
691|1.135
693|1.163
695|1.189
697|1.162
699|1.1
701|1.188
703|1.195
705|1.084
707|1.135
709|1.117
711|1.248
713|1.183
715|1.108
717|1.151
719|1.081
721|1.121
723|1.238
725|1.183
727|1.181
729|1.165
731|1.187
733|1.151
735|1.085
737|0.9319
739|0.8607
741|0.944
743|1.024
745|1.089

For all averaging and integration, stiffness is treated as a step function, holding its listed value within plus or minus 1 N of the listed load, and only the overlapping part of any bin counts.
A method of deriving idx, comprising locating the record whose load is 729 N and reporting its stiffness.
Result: 1.165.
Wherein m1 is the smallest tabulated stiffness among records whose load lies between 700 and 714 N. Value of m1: 1.084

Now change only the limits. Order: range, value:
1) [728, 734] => 1.151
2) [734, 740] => 0.8607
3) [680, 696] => 0.9616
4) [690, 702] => 1.1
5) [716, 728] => 1.081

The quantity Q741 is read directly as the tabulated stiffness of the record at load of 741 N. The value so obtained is 0.944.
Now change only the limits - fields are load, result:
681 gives 0.9616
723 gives 1.238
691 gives 1.135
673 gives 0.9884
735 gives 1.085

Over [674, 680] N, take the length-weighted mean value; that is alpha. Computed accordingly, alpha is 1.01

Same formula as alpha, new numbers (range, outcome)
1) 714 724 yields 1.14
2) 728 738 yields 1.1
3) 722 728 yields 1.2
